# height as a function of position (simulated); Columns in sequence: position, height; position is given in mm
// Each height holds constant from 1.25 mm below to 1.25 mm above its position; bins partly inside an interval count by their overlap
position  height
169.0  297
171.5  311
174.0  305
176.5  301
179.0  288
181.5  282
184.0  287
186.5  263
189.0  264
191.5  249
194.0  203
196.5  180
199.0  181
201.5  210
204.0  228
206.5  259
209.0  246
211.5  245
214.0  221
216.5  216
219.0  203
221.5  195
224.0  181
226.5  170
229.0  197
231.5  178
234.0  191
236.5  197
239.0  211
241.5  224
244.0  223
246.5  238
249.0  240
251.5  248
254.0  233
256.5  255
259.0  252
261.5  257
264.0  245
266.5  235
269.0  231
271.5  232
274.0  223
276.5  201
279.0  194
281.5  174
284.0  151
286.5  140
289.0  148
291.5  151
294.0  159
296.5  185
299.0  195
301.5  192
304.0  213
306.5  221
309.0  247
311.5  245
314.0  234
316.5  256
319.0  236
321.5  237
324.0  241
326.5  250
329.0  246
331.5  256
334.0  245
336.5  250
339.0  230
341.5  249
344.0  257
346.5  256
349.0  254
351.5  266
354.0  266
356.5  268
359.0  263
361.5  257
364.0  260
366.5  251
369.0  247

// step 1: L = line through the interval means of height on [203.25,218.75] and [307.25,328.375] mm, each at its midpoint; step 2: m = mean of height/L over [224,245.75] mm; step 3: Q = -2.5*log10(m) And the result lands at 0.186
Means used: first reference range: 234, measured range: 199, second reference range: 243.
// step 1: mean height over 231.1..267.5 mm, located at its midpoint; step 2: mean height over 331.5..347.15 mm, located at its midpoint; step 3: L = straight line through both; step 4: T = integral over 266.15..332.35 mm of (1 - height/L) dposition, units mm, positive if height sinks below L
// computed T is 8.3 mm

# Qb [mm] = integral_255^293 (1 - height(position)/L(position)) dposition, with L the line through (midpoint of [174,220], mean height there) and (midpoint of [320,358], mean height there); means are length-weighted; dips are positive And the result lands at 6.3 mm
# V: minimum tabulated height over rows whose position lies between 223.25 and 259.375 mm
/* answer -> 170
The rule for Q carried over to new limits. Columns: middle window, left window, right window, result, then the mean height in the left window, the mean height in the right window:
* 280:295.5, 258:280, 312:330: 0.45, 230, 243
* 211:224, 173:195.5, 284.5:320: 0.19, 270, 200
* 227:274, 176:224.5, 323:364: 0.07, 235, 254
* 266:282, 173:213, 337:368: 0.18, 249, 256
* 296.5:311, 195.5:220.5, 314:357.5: 0.14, 219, 250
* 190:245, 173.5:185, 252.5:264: 0.28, 292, 249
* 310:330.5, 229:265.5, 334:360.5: 0.02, 227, 255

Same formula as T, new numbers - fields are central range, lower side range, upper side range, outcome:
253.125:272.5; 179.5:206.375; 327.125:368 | 0.17 mm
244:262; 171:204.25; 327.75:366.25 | 0.69 mm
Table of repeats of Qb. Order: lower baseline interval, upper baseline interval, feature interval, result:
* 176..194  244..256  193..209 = 3.00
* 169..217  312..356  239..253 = 1.00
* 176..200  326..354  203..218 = 0.84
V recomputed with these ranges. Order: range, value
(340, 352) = 249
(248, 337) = 140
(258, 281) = 194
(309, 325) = 234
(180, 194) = 203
